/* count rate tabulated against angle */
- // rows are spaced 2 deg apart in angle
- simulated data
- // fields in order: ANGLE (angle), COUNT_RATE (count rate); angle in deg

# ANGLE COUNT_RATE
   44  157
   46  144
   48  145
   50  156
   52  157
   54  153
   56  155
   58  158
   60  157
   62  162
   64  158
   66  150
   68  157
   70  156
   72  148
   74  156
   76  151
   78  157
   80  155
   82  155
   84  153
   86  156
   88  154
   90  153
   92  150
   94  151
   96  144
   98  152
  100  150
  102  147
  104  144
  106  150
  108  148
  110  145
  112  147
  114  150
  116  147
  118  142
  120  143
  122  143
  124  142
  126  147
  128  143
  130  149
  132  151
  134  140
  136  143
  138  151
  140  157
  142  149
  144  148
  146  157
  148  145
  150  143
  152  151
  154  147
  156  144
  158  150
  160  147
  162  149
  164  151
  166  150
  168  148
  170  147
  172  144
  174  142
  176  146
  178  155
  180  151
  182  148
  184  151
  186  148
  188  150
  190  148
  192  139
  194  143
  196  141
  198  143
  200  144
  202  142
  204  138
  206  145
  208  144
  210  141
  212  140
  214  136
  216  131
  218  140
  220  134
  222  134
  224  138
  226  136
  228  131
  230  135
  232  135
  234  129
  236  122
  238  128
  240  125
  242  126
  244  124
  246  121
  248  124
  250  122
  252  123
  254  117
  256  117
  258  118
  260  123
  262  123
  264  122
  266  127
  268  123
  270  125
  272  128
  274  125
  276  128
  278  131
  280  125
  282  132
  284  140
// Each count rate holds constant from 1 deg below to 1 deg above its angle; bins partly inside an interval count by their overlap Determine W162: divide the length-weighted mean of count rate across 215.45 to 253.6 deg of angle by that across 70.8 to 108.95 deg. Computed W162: 0.85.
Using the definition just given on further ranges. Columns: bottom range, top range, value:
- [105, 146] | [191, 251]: 0.91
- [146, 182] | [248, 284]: 0.84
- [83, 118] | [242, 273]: 0.82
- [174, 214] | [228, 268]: 0.86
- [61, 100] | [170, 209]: 0.95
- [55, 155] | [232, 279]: 0.83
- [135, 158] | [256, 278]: 0.84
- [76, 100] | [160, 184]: 0.97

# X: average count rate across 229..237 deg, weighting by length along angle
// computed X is 130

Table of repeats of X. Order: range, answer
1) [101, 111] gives 147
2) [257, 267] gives 123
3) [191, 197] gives 141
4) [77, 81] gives 156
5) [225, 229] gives 134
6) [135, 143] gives 150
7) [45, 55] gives 151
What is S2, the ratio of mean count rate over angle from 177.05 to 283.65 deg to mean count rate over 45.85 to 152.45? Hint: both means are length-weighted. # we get 0.9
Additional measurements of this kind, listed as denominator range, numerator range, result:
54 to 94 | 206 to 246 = 0.86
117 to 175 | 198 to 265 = 0.89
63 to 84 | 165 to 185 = 0.96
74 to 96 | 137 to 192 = 0.97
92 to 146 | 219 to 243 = 0.89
